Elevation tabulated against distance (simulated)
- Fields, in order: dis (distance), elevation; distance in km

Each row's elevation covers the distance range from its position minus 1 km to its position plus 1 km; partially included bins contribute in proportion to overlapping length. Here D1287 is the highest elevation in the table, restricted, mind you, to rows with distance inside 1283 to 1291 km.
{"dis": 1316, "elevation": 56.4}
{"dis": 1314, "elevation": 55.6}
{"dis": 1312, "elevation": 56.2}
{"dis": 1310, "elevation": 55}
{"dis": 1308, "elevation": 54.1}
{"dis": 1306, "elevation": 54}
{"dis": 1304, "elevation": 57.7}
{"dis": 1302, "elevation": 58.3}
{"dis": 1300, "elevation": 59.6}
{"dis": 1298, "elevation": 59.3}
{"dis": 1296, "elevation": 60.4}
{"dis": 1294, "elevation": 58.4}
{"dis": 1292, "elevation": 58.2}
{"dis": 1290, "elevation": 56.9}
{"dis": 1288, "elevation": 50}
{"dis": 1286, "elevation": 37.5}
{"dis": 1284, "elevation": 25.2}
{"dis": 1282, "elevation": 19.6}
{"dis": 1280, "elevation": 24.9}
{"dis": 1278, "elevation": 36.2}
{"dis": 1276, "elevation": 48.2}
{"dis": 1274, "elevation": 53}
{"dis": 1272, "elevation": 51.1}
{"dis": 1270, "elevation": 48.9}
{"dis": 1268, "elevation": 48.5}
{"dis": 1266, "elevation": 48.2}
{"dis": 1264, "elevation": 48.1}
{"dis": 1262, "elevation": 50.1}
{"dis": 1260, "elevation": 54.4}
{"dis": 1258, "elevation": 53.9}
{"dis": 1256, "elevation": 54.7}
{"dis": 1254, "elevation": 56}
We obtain 56.9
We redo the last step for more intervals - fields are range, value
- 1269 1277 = 53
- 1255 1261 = 54.7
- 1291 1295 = 58.4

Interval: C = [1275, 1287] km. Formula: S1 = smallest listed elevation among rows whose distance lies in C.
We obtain 19.6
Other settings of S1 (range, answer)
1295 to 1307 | 54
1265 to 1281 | 24.9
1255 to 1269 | 48.1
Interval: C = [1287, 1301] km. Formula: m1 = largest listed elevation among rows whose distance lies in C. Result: 60.4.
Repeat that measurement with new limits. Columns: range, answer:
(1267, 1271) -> 48.9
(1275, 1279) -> 48.2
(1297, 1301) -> 59.6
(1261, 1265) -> 50.1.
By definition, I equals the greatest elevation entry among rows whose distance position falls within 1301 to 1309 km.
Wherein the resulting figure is 58.3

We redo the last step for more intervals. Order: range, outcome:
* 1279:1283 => 24.9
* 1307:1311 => 55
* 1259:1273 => 54.4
